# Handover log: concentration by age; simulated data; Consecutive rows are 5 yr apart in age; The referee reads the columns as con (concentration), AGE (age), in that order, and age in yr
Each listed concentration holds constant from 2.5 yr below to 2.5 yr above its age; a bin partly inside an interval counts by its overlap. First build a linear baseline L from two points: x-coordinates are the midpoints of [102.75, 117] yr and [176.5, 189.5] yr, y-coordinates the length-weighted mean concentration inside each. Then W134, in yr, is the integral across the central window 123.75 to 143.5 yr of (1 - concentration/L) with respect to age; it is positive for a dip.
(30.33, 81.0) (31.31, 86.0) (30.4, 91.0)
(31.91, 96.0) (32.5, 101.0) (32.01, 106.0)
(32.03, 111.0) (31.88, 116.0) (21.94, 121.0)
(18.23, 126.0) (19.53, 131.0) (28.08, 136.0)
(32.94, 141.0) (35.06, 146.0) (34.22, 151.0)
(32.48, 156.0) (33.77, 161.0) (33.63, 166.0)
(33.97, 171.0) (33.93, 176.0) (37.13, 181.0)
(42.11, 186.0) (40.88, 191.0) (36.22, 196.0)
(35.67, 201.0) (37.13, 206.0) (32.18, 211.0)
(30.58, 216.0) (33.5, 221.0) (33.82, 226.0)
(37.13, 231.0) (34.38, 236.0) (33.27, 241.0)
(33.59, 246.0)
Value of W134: 5.5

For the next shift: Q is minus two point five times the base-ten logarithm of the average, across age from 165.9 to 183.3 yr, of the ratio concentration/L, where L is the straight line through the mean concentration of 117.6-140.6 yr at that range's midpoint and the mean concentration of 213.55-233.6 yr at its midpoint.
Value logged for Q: -0.22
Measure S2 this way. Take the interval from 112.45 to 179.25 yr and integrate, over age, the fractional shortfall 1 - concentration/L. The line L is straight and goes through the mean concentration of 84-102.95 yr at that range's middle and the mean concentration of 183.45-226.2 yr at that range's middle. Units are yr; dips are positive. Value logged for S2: 7.07 yr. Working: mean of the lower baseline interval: 31.5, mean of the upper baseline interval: 35.9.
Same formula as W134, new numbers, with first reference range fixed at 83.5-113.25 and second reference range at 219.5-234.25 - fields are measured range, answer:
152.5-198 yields -3.2 yr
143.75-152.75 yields -0.5 yr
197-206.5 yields -0.5 yr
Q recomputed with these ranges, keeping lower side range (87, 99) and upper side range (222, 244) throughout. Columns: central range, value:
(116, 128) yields 0.373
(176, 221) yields -0.077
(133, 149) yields 0.023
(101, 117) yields -0.016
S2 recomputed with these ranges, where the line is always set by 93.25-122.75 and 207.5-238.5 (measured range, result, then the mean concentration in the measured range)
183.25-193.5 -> -2.7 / 41.4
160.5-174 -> -0.7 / 33.8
